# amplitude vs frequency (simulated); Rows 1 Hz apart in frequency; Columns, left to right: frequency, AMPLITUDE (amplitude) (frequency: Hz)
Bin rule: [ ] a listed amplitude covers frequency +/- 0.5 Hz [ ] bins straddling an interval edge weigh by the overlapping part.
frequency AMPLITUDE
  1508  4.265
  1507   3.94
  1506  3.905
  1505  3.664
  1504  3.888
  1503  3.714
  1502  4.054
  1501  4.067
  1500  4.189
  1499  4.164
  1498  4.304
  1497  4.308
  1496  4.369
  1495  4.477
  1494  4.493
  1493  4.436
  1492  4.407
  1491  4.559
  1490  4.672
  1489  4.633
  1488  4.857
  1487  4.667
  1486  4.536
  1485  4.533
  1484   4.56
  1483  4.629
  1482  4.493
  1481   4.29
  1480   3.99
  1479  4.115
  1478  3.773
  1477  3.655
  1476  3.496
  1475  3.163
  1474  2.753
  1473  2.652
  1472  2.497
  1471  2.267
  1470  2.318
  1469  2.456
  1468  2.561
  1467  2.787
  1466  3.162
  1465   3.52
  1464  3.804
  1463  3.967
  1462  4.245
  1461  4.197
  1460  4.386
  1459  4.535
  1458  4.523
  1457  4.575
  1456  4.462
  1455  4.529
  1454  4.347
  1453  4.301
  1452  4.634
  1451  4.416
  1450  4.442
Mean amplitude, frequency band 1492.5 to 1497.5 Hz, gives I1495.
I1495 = 4.42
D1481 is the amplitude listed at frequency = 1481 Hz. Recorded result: 4.29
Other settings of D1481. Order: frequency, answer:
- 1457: 4.575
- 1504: 3.888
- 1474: 2.753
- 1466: 3.162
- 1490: 4.672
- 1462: 4.245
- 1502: 4.054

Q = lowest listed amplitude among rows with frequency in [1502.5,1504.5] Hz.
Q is 3.714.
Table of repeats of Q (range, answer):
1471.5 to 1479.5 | 2.497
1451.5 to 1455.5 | 4.301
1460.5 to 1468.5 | 2.561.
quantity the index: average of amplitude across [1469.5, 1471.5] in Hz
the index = 2.29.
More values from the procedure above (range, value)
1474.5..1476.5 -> 3.33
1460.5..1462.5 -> 4.22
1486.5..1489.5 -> 4.72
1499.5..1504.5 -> 3.98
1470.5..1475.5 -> 2.67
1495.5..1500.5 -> 4.27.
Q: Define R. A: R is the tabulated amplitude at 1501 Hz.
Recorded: 4.067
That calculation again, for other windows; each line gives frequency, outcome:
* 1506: 3.905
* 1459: 4.535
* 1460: 4.386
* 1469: 2.456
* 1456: 4.462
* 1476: 3.496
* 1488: 4.857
